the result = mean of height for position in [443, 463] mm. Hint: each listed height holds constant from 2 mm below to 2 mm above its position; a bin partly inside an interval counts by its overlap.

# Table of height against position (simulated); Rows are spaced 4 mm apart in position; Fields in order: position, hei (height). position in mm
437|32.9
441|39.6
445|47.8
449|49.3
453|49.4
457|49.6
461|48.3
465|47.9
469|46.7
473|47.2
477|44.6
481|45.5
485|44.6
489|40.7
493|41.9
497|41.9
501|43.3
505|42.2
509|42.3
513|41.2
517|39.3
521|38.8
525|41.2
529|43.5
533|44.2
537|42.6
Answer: 48.9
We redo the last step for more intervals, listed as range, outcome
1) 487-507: 42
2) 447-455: 49.3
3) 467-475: 47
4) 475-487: 44.9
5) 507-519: 40.9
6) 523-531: 42.4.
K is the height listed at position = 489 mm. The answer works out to 40.7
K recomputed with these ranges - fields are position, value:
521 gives 38.8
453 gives 49.4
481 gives 45.5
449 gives 49.3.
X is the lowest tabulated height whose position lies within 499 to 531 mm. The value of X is 38.8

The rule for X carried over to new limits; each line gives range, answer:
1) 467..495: 40.7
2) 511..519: 39.3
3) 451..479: 44.6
